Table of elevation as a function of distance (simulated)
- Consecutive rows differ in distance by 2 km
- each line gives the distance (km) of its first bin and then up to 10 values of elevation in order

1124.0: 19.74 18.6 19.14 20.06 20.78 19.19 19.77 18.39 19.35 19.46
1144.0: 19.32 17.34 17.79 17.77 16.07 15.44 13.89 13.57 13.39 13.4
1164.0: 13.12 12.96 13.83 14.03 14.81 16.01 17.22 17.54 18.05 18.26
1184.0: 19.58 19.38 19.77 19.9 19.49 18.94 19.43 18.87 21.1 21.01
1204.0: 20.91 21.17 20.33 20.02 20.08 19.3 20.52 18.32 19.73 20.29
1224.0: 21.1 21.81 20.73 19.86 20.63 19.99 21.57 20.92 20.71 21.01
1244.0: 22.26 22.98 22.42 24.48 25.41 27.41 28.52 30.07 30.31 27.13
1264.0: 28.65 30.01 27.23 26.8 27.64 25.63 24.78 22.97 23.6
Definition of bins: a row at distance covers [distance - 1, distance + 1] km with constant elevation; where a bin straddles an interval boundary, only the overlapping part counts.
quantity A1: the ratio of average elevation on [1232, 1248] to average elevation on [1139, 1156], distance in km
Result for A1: 1.22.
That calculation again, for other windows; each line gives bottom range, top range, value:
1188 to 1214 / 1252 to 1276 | 1.39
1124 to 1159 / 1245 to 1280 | 1.47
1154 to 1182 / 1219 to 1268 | 1.59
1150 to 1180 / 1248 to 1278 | 1.82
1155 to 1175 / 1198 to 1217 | 1.47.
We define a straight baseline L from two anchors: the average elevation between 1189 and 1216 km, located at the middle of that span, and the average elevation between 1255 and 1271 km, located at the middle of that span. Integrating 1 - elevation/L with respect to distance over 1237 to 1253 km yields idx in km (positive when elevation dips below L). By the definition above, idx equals 2.2 km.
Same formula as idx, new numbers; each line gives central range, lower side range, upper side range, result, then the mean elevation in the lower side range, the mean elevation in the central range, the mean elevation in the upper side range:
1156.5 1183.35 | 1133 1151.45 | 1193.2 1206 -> 5.91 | 18.6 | 15.1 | 20.1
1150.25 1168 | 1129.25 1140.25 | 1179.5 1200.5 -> 4.87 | 19.6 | 14.1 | 19.3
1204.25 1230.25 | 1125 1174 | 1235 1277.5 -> 2.32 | 16.7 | 20.3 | 25.5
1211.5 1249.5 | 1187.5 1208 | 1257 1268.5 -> 5.77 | 20.1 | 20.8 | 29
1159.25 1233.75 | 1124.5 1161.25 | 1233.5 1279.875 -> 9.73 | 17.7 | 18.5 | 25.2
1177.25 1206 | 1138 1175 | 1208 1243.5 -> -2.25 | 15.7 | 19.5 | 20.4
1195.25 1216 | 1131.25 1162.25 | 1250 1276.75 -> 2.03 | 17.2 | 20.2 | 27.6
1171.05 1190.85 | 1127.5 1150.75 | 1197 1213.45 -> 1.86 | 19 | 18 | 20.4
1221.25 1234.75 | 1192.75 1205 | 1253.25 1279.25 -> 1.49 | 20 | 20.6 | 27.4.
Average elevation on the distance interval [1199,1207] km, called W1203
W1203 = 21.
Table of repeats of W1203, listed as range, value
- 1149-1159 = 15.3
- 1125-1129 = 18.9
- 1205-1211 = 20.5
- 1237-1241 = 20.8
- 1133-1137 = 19.5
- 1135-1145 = 19.3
